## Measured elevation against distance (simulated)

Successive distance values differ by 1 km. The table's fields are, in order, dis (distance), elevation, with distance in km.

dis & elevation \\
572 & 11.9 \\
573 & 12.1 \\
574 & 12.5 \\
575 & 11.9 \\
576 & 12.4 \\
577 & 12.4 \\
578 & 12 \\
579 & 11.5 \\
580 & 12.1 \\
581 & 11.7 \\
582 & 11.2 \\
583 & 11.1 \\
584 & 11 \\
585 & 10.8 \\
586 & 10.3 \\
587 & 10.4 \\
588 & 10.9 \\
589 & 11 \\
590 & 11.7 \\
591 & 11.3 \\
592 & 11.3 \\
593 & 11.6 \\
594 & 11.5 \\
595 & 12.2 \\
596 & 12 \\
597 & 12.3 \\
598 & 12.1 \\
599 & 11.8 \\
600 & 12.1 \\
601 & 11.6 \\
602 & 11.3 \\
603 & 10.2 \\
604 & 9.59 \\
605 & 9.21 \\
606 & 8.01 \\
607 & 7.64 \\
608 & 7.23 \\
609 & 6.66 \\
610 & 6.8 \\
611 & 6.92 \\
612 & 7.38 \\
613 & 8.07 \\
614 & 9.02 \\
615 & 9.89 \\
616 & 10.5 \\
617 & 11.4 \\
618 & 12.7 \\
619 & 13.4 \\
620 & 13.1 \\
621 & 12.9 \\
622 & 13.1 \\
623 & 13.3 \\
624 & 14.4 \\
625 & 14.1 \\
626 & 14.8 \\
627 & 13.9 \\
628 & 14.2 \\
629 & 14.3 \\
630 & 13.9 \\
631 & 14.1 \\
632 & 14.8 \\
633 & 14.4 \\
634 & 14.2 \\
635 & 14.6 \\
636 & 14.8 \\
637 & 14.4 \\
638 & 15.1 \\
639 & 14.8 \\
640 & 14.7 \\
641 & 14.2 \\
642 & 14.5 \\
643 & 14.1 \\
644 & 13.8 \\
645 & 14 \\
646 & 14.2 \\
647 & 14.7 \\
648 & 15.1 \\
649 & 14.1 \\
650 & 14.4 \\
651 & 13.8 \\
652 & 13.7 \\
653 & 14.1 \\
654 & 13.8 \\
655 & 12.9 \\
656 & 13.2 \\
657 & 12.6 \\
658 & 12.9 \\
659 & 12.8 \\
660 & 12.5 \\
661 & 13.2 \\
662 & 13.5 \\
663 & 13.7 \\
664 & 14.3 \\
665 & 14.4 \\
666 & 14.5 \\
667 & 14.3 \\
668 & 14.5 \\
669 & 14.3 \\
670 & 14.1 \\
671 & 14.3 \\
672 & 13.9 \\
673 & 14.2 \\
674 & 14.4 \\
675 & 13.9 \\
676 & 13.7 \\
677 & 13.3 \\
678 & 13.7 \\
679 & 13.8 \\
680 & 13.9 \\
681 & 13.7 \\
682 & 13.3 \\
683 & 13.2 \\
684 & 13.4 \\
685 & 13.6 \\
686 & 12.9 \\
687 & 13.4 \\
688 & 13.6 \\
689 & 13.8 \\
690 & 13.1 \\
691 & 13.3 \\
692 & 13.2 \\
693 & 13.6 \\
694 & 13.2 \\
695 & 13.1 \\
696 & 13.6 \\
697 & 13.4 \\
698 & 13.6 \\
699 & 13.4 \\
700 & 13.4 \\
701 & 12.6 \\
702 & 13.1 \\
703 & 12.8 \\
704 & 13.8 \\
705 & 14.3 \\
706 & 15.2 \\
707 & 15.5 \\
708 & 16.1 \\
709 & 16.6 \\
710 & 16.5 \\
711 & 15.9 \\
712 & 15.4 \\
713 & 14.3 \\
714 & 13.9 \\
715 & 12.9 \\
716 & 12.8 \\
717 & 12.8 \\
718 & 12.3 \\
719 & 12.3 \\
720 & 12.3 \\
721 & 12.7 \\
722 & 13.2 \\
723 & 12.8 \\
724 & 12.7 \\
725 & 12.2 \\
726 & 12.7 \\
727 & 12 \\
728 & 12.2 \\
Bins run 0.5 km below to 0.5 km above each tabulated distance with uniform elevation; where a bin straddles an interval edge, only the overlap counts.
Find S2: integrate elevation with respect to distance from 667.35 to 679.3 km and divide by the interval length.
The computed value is 14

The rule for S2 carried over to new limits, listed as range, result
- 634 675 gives 14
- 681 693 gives 13.4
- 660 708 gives 13.7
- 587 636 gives 11.6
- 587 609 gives 10.7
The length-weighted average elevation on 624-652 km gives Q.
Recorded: 14.4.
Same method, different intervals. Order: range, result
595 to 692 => 12.9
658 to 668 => 13.7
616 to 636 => 13.7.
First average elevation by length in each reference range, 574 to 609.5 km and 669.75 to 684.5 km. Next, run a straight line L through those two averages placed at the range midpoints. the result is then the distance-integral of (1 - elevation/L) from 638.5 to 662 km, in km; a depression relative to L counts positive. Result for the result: -1.7 km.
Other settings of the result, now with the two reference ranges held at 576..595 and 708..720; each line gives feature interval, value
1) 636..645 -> -1.3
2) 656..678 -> -1.0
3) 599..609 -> 1.8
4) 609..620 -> 2.2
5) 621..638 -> -2.6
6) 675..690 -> -0.1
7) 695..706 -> 0.3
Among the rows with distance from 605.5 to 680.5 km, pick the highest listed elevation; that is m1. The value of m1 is 15.1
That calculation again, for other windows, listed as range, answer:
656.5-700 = 14.5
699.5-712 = 16.6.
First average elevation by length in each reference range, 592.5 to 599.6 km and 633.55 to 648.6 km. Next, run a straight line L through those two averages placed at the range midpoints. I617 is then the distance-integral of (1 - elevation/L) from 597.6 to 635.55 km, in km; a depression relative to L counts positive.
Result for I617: 4.7 km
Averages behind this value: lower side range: 11.9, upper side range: 14.5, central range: 11.5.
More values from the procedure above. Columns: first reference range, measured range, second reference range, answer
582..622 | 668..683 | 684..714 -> -0.8 km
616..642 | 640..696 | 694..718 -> 1.0 km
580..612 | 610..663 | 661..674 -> -2.8 km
